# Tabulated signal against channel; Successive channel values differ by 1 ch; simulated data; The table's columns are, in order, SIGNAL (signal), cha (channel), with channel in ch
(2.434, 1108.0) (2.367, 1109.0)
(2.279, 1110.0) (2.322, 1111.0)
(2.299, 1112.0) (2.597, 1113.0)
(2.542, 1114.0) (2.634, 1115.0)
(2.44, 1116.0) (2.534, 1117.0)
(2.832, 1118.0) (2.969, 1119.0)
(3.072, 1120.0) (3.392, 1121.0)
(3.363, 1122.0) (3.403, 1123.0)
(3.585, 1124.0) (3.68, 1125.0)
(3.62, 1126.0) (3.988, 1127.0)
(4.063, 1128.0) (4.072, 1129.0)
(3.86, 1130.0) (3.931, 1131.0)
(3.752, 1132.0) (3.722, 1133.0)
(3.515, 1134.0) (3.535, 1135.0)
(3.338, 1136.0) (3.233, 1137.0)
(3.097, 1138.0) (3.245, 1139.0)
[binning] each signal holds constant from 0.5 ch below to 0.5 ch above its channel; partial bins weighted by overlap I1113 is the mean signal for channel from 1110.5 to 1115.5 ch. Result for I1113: 2.48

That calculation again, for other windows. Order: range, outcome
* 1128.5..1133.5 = 3.87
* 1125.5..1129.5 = 3.94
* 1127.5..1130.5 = 4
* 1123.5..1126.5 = 3.63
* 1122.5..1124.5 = 3.49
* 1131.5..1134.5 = 3.66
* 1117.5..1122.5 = 3.13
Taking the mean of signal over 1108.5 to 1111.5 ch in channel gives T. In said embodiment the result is 2.32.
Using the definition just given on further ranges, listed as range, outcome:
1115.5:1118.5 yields 2.6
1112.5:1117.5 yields 2.55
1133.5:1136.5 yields 3.46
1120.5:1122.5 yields 3.38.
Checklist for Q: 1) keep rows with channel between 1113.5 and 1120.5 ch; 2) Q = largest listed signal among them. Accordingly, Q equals 3.072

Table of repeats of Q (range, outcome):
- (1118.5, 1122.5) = 3.392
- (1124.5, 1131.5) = 4.072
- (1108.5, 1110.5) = 2.367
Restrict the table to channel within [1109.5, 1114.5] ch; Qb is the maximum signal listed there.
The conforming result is 2.597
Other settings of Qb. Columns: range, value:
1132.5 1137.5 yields 3.722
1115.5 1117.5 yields 2.534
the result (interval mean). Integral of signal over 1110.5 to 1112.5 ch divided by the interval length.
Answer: 2.31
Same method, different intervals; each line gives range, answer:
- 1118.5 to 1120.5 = 3.02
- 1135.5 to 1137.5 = 3.29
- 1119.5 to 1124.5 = 3.36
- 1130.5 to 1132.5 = 3.84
